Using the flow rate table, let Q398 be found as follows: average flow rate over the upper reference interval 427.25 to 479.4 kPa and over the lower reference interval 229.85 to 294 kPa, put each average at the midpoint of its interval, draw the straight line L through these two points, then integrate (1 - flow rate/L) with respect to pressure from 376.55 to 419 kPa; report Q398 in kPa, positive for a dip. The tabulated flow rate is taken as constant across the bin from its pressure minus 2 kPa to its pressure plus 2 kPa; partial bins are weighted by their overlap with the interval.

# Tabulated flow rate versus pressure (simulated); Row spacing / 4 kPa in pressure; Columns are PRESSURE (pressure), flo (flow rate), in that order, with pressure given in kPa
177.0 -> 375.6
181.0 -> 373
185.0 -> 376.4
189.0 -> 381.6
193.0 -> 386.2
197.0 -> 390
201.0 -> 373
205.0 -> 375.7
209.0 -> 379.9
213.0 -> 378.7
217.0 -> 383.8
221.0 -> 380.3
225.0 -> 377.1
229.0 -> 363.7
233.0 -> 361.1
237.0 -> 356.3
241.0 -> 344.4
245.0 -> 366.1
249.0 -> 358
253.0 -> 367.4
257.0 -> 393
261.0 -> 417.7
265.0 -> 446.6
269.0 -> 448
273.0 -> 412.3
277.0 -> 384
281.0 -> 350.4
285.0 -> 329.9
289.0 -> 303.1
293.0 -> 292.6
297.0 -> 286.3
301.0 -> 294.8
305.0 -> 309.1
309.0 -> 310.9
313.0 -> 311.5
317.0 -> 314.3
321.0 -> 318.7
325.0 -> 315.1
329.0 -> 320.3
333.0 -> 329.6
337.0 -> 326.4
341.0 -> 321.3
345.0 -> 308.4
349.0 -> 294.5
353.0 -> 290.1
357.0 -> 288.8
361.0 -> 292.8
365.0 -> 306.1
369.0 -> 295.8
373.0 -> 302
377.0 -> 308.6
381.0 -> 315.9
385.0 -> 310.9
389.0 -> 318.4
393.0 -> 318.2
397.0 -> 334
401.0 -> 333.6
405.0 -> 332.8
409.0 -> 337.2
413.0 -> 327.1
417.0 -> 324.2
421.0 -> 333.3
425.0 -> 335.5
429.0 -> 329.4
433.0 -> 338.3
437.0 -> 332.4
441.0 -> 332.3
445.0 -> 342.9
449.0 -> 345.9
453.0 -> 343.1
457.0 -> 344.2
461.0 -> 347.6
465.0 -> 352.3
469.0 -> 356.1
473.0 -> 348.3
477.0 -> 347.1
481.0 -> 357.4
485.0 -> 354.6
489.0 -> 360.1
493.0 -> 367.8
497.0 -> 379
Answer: 3.29 kPa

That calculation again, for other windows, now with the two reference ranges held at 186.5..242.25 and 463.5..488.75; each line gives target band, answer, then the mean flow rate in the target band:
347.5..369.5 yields 4.1 kPa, 295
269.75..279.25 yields -0.9 kPa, 403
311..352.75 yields 5.7 kPa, 315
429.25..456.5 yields 1.3 kPa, 339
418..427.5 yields 0.6 kPa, 333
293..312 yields 3.5 kPa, 300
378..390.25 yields 1.6 kPa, 314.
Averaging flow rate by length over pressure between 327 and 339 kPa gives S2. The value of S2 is 325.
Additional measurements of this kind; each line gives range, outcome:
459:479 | 350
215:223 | 382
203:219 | 380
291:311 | 299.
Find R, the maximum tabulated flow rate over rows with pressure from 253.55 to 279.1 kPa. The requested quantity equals 448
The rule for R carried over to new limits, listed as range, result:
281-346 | 350.4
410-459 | 345.9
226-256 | 367.4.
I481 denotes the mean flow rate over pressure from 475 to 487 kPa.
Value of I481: 353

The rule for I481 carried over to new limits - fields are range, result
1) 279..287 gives 340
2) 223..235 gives 367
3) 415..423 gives 329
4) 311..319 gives 313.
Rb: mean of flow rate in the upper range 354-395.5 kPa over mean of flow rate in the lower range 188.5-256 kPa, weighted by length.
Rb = 0.8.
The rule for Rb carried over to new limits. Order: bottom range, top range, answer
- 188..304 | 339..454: 0.87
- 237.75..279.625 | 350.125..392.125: 0.77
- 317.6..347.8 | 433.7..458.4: 1.07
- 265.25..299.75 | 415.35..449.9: 0.94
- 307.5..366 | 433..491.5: 1.12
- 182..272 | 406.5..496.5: 0.90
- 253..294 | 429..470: 0.90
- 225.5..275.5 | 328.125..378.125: 0.79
